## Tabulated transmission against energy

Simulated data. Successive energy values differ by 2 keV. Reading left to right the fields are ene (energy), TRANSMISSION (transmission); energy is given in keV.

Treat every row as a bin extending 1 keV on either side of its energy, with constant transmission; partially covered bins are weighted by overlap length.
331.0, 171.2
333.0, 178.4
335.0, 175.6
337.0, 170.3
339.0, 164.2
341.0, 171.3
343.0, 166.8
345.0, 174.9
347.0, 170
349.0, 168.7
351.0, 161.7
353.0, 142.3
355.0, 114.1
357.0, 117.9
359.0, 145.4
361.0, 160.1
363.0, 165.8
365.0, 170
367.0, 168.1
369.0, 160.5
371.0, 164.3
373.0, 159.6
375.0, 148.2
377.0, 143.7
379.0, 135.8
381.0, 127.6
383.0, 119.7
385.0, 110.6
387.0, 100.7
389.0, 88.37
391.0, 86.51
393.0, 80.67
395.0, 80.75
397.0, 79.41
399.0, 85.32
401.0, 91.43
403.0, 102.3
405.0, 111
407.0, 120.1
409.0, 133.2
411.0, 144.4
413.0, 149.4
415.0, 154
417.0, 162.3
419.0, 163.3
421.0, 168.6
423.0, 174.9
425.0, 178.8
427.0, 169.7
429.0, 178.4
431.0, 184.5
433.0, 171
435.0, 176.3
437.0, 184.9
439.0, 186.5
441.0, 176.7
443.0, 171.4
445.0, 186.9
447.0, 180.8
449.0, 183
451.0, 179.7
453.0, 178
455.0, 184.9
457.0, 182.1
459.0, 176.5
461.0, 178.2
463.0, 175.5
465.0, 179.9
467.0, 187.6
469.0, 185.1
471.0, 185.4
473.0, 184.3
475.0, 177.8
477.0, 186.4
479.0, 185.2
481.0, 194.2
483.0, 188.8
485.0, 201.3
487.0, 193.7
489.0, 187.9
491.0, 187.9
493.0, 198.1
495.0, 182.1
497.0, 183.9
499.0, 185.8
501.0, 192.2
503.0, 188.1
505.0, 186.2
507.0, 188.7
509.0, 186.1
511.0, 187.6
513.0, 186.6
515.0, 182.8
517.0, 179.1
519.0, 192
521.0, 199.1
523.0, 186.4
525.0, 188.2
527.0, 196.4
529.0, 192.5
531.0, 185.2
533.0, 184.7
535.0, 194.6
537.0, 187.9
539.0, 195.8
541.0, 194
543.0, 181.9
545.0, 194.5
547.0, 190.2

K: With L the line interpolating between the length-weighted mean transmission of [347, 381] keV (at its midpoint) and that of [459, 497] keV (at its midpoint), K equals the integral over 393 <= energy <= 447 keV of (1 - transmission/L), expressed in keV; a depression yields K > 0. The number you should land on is 6.6 keV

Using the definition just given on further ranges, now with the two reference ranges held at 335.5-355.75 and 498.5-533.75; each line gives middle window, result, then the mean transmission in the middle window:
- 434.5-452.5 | -0.4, 181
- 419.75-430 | 0.0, 174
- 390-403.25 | 6.5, 85.7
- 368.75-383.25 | 1.8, 145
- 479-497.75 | -0.7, 191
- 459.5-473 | -0.1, 182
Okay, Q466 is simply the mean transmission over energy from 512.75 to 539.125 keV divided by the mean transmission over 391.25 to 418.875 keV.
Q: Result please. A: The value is 1.6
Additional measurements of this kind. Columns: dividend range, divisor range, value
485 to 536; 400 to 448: 1.19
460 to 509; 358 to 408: 1.50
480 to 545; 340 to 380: 1.22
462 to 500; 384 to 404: 2.06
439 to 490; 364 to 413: 1.51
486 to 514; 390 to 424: 1.53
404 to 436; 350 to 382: 1.06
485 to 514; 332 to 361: 1.19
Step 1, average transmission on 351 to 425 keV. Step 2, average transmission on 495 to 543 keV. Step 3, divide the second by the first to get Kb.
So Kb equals 1.42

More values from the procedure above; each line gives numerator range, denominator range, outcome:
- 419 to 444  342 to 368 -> 1.13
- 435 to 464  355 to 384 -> 1.22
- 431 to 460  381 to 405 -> 1.89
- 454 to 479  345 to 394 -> 1.31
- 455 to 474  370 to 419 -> 1.50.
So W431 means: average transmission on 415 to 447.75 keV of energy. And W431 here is 175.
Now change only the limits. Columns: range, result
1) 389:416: 108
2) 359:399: 128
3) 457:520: 186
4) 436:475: 181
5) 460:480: 183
